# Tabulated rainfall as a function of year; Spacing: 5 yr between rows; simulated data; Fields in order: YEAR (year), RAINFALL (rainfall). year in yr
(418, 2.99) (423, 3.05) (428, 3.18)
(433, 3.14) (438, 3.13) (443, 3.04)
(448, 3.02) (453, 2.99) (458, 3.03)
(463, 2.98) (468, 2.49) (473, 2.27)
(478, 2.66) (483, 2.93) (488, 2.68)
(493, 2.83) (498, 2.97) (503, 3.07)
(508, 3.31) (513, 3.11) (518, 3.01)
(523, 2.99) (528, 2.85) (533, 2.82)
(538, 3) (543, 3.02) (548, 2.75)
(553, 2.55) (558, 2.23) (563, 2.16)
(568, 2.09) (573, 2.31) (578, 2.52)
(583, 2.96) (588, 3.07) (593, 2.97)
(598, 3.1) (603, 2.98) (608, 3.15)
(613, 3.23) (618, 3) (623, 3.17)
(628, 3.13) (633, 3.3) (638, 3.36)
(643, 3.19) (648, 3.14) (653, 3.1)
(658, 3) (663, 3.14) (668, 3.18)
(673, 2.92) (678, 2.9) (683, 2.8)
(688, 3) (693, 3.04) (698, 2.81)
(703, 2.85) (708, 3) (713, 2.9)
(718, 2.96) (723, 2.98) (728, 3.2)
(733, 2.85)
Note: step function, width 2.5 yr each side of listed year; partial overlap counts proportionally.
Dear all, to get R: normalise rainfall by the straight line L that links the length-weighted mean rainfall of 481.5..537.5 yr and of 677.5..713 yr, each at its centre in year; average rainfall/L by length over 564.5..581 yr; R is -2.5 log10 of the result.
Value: 0.26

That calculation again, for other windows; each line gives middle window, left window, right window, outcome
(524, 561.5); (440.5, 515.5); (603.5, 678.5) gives 0.093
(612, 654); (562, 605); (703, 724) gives -0.141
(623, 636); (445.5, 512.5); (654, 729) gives -0.094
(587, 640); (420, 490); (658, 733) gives -0.065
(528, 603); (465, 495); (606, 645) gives 0.103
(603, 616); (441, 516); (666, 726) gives -0.078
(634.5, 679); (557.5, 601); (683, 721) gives -0.110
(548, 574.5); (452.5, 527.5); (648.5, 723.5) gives 0.253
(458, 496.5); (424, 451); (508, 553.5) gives 0.117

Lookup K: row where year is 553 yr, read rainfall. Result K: 2.55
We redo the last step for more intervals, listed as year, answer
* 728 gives 3.2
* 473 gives 2.27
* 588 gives 3.07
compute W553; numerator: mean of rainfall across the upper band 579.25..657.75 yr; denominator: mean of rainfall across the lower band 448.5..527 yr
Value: 1.08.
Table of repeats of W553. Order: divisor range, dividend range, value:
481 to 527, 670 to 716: 0.98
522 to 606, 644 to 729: 1.10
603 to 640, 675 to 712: 0.92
